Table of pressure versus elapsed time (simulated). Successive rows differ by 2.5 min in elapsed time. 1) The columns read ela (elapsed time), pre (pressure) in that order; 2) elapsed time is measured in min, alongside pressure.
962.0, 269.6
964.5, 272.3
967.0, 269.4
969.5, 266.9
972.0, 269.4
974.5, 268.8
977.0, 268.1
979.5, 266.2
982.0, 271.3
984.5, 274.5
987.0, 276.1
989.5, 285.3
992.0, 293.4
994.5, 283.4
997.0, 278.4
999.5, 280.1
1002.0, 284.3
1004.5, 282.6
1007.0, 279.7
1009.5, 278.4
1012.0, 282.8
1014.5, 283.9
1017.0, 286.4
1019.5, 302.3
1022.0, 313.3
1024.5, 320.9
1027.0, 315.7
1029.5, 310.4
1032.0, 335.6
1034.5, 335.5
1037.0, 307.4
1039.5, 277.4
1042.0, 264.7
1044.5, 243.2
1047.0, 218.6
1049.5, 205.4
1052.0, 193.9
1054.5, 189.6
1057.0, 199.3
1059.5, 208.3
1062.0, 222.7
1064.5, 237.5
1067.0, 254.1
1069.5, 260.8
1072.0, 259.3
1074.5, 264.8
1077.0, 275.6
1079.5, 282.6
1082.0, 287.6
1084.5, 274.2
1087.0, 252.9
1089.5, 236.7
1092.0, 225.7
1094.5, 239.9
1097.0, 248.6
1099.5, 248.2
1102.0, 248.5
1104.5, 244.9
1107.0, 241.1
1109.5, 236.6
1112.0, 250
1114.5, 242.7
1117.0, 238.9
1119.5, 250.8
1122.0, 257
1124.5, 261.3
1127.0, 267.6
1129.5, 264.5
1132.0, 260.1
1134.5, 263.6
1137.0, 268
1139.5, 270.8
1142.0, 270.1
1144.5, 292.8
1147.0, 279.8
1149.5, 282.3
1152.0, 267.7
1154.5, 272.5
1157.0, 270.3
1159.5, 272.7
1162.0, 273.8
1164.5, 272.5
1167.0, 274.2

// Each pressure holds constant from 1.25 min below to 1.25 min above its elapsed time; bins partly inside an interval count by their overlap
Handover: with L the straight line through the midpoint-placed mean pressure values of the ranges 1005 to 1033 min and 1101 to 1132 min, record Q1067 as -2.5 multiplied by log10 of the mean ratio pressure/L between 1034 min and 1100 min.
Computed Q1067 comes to 0.115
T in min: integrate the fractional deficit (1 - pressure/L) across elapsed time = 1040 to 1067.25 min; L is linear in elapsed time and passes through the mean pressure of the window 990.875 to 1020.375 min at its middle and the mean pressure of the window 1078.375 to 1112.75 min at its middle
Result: 4.6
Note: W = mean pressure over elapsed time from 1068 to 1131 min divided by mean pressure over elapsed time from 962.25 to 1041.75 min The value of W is 0.9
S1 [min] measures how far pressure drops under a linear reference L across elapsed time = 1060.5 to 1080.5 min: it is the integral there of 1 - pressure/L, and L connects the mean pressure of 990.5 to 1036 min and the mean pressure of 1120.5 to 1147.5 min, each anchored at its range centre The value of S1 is 1.9 min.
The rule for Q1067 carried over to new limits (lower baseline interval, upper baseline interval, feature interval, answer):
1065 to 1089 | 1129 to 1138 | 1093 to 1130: 0.067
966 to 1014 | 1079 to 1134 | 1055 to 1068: 0.180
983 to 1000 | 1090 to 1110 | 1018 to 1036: -0.186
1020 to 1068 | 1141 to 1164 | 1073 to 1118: 0.066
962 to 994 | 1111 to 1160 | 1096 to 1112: 0.093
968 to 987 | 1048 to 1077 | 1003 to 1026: -0.162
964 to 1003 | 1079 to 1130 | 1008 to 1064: -0.008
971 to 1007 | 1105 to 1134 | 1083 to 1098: 0.046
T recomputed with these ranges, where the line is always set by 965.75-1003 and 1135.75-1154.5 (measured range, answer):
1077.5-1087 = -0.1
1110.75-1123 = 1.2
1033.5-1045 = -0.5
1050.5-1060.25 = 2.8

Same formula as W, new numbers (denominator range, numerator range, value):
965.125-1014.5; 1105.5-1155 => 0.94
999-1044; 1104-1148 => 0.87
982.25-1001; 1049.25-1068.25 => 0.76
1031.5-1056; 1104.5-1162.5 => 1.03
